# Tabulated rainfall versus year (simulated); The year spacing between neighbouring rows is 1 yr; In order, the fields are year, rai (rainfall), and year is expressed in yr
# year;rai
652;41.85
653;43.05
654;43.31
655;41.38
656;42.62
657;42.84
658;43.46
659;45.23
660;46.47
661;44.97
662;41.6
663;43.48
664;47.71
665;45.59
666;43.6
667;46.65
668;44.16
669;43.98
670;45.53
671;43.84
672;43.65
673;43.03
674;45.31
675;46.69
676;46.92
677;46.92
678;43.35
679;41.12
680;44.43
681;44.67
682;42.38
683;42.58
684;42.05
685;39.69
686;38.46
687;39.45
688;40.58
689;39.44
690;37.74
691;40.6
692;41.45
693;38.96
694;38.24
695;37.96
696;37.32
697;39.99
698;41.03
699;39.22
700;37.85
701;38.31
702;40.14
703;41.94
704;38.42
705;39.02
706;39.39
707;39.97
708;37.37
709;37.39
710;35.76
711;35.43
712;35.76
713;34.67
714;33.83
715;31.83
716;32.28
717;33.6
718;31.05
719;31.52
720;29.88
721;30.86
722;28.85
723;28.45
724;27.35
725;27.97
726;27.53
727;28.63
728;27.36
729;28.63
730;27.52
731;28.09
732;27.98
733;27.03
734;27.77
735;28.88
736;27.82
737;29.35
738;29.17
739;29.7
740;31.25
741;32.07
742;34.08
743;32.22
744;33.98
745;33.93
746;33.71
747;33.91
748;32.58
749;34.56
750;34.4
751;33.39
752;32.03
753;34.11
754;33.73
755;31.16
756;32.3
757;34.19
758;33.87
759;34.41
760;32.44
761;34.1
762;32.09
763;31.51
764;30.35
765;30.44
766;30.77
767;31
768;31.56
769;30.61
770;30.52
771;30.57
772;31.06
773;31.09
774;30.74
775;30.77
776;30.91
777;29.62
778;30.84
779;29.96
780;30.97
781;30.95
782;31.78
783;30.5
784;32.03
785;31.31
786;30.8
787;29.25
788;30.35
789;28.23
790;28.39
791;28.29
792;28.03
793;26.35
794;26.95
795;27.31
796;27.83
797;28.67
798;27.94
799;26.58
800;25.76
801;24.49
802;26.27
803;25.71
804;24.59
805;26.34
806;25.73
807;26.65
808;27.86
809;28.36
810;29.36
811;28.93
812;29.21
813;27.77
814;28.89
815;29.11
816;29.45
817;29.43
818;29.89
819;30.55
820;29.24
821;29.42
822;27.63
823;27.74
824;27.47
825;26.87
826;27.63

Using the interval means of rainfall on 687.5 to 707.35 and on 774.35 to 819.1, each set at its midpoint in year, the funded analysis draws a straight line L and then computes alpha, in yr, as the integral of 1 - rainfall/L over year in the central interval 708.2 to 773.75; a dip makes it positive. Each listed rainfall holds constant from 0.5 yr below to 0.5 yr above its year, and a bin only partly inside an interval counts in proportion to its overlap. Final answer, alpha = 5.76 yr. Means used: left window 39.4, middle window 31.5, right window 28.6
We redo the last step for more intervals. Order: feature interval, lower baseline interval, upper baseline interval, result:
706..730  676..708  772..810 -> 3.4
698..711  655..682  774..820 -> 0.4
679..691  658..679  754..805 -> 0.4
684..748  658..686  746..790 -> 7.2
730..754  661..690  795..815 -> 2.5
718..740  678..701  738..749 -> 3.8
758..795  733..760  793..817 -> -1.0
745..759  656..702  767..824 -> 0.2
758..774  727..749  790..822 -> -1.2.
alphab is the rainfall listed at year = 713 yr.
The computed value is 34.67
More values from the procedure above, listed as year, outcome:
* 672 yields 43.65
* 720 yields 29.88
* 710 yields 35.76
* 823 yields 27.74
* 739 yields 29.7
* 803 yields 25.71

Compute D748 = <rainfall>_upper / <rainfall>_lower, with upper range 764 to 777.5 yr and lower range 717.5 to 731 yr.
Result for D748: 1.1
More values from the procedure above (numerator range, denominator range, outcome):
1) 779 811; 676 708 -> 0.70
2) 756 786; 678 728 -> 0.85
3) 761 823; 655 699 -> 0.68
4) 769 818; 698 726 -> 0.83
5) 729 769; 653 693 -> 0.73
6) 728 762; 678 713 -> 0.80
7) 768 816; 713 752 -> 0.94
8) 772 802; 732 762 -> 0.91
